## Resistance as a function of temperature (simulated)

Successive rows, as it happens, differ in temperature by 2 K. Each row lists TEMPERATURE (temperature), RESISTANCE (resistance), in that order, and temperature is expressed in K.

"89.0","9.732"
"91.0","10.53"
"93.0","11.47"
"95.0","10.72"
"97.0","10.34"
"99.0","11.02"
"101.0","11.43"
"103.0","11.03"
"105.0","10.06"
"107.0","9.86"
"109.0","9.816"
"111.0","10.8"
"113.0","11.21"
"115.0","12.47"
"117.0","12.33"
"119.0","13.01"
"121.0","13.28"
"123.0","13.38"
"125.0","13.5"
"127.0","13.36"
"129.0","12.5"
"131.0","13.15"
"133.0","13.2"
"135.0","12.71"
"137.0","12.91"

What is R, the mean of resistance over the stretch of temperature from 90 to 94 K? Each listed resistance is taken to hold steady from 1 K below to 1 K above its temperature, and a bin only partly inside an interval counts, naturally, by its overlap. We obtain 11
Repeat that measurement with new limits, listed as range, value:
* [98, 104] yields 11.2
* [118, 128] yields 13.3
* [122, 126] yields 13.4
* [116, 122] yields 12.9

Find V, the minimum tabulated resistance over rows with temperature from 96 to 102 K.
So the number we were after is 10.34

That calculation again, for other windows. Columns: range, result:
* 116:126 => 12.33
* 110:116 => 10.8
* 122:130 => 12.5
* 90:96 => 10.53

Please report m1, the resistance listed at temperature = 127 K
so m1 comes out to 13.36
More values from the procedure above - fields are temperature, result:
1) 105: 10.06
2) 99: 11.02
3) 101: 11.43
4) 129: 12.5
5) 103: 11.03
